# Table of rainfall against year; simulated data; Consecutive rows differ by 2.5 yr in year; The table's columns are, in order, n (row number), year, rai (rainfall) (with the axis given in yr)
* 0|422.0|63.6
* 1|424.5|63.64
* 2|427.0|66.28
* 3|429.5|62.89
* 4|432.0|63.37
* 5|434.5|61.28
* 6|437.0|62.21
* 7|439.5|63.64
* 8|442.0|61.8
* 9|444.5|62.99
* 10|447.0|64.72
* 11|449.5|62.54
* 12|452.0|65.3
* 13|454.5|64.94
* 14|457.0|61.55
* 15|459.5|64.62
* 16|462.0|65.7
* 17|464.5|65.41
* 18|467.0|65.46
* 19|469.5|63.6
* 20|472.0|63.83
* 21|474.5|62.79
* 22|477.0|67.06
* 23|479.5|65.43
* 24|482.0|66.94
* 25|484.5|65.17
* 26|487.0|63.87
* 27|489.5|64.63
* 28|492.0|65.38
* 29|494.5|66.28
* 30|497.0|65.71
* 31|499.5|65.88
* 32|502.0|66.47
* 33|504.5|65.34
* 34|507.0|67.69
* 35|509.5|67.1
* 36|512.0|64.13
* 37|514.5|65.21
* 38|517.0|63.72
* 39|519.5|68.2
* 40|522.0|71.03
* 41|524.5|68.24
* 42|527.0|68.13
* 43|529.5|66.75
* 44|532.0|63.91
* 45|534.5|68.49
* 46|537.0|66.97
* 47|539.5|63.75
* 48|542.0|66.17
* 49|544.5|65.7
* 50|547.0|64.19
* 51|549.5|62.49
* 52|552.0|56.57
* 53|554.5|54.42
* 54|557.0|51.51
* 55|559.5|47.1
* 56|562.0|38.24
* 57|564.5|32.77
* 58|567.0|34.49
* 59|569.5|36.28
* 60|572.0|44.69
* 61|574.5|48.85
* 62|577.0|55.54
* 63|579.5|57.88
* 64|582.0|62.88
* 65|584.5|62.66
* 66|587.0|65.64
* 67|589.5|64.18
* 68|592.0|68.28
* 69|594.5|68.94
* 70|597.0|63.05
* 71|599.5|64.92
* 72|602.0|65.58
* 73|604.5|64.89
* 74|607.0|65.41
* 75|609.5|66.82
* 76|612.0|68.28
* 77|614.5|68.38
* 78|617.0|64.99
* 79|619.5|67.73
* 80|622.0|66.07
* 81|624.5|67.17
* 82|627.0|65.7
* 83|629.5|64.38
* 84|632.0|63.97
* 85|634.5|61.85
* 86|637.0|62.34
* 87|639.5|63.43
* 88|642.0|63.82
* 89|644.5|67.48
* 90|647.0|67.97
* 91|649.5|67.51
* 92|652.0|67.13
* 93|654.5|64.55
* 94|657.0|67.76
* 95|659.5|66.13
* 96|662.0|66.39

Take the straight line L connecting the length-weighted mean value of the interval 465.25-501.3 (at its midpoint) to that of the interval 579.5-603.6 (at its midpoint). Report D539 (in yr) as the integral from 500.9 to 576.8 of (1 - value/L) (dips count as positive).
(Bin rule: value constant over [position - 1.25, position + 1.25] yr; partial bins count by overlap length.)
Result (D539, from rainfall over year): 7.1 yr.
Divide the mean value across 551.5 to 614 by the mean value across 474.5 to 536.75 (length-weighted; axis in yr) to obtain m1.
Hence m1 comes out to 0.85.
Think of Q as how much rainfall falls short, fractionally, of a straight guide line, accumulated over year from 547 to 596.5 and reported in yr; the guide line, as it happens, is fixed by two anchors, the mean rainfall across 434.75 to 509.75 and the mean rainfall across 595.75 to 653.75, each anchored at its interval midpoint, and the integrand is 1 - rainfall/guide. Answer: 8.7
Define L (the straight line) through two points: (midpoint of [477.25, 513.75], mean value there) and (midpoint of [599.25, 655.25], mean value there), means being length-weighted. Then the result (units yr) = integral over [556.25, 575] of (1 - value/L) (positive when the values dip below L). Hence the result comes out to 7.0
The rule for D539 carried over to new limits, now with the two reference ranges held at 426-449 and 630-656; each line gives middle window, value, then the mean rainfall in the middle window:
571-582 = 1.9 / 53.2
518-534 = -0.9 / 67.7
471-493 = -0.5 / 65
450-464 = -0.2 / 64.4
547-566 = 4.3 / 49.8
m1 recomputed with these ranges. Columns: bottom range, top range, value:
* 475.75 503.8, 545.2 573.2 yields 0.73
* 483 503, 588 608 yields 1.00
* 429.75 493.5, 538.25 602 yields 0.88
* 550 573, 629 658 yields 1.46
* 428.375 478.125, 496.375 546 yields 1.04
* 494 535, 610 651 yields 0.99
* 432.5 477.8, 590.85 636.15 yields 1.03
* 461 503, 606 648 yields 1.01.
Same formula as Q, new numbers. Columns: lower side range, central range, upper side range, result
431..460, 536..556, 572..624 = 0.4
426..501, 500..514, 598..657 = -0.3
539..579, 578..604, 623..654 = -3.4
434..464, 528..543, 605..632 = -0.2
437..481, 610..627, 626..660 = -0.5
